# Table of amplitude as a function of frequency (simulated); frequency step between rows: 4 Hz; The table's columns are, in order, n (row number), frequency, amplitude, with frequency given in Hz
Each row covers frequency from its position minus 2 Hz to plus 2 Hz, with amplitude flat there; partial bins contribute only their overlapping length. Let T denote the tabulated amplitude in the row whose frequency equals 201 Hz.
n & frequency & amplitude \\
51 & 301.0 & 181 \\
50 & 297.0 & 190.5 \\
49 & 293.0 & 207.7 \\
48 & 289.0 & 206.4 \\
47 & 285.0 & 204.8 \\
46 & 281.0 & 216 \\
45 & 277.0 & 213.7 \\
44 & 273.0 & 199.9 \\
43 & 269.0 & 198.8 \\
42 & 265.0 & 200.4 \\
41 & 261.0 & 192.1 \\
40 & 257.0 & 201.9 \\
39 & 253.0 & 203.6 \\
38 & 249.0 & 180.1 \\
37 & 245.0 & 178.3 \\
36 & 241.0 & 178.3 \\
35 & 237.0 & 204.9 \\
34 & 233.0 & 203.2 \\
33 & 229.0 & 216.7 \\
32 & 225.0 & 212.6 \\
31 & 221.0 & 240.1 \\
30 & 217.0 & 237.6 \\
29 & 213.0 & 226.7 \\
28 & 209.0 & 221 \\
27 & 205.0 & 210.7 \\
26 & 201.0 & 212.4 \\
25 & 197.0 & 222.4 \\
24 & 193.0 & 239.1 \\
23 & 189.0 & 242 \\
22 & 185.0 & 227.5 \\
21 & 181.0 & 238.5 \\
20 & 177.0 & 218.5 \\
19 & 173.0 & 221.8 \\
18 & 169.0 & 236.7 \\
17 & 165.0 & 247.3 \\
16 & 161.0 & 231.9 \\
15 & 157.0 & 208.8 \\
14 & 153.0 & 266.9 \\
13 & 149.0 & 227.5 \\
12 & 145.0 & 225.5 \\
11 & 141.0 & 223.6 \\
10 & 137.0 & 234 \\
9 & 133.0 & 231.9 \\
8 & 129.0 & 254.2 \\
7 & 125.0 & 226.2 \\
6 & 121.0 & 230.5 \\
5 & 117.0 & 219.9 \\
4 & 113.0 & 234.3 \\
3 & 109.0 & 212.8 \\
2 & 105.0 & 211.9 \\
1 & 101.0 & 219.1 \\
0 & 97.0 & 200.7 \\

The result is 212.4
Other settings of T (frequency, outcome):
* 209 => 221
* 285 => 204.8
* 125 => 226.2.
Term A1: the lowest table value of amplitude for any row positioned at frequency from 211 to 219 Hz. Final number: 226.7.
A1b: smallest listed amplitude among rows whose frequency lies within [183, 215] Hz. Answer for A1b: 210.7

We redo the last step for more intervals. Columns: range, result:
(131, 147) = 223.6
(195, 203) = 212.4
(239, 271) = 178.3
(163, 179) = 218.5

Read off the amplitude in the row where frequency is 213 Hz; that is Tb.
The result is 226.7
